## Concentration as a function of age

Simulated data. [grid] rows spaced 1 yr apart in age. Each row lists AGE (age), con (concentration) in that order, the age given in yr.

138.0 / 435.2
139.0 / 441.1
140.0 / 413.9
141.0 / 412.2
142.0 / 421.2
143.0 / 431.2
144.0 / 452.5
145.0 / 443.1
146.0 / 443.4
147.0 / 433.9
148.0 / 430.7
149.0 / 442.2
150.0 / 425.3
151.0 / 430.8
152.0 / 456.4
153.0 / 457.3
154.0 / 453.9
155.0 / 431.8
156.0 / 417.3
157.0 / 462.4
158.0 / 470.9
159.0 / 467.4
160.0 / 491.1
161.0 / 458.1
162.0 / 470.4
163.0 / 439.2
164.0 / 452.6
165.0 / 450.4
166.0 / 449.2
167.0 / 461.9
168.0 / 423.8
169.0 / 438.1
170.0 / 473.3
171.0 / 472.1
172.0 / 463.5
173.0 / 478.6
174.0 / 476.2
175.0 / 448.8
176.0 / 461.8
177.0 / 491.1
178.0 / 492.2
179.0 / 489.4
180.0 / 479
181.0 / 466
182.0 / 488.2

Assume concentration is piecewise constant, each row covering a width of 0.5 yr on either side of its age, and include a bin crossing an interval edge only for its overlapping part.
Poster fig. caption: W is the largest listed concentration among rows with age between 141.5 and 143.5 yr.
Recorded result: 431.2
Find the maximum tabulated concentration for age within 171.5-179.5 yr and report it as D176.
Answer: 492.2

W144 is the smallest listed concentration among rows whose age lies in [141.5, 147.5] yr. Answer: 421.2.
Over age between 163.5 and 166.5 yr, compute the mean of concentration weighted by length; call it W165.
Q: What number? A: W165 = 451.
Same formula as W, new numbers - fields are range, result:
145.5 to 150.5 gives 443.4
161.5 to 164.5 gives 470.4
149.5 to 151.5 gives 430.8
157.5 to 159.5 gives 470.9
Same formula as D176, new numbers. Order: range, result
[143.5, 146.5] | 452.5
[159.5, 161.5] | 491.1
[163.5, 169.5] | 461.9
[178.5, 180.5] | 489.4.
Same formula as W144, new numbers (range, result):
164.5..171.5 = 423.8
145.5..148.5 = 430.7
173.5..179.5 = 448.8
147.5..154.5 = 425.3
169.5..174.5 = 463.5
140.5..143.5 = 412.2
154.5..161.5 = 417.3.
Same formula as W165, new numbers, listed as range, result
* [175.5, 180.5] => 483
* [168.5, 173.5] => 465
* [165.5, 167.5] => 456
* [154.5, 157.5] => 437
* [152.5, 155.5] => 448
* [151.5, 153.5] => 457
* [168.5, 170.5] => 456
